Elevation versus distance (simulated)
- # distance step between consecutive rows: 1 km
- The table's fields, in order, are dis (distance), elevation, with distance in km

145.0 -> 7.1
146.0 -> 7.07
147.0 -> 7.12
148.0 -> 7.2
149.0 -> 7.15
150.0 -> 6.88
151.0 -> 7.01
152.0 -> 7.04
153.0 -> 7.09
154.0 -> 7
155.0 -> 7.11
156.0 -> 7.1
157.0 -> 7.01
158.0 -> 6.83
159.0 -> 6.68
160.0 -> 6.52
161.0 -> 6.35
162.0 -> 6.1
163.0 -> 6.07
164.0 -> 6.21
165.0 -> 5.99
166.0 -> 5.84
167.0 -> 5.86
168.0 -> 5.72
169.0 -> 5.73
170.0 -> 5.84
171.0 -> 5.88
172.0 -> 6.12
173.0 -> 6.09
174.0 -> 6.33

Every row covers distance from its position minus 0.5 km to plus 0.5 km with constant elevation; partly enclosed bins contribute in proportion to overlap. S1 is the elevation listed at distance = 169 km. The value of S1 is 5.73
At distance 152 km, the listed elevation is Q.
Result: 7.04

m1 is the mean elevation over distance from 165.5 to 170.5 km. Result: 5.8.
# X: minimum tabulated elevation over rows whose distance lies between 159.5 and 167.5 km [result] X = 5.84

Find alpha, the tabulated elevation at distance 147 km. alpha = 7.12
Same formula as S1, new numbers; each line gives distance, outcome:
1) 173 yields 6.09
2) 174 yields 6.33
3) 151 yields 7.01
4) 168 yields 5.72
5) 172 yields 6.12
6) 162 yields 6.1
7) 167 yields 5.86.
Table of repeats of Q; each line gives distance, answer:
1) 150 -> 6.88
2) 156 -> 7.1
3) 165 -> 5.99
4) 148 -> 7.2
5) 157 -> 7.01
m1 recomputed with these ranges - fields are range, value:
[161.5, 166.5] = 6.04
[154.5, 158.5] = 7.01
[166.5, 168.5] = 5.79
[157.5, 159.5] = 6.75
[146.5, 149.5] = 7.16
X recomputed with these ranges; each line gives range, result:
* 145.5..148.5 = 7.07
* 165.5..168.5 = 5.72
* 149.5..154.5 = 6.88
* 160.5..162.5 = 6.1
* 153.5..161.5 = 6.35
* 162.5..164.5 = 6.07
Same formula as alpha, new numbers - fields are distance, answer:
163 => 6.07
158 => 6.83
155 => 7.11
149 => 7.15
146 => 7.07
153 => 7.09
